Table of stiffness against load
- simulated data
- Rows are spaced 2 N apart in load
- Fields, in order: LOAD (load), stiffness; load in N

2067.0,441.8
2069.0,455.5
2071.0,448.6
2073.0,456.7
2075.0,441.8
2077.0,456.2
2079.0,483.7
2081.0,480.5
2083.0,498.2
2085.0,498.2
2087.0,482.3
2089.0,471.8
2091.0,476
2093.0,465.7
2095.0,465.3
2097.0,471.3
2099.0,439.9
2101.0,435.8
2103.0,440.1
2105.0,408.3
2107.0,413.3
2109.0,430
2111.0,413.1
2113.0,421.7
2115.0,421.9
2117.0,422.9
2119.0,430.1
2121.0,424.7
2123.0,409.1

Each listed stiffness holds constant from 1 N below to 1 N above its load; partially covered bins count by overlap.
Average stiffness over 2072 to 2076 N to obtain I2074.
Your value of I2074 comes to 449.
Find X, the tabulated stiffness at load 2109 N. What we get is 430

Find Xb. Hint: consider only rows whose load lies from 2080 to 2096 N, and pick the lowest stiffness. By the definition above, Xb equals 465.3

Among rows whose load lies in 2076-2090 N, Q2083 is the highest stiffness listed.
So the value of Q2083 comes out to 498.2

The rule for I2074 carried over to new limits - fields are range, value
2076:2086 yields 483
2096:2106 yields 439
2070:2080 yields 457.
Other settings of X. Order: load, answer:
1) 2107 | 413.3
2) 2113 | 421.7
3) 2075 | 441.8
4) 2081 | 480.5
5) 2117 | 422.9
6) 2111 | 413.1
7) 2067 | 441.8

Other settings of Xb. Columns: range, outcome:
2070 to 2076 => 441.8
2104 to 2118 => 408.3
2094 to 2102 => 435.8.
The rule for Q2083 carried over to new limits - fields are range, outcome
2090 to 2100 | 476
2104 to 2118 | 430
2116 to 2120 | 430.1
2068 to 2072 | 455.5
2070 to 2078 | 456.7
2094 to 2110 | 471.3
